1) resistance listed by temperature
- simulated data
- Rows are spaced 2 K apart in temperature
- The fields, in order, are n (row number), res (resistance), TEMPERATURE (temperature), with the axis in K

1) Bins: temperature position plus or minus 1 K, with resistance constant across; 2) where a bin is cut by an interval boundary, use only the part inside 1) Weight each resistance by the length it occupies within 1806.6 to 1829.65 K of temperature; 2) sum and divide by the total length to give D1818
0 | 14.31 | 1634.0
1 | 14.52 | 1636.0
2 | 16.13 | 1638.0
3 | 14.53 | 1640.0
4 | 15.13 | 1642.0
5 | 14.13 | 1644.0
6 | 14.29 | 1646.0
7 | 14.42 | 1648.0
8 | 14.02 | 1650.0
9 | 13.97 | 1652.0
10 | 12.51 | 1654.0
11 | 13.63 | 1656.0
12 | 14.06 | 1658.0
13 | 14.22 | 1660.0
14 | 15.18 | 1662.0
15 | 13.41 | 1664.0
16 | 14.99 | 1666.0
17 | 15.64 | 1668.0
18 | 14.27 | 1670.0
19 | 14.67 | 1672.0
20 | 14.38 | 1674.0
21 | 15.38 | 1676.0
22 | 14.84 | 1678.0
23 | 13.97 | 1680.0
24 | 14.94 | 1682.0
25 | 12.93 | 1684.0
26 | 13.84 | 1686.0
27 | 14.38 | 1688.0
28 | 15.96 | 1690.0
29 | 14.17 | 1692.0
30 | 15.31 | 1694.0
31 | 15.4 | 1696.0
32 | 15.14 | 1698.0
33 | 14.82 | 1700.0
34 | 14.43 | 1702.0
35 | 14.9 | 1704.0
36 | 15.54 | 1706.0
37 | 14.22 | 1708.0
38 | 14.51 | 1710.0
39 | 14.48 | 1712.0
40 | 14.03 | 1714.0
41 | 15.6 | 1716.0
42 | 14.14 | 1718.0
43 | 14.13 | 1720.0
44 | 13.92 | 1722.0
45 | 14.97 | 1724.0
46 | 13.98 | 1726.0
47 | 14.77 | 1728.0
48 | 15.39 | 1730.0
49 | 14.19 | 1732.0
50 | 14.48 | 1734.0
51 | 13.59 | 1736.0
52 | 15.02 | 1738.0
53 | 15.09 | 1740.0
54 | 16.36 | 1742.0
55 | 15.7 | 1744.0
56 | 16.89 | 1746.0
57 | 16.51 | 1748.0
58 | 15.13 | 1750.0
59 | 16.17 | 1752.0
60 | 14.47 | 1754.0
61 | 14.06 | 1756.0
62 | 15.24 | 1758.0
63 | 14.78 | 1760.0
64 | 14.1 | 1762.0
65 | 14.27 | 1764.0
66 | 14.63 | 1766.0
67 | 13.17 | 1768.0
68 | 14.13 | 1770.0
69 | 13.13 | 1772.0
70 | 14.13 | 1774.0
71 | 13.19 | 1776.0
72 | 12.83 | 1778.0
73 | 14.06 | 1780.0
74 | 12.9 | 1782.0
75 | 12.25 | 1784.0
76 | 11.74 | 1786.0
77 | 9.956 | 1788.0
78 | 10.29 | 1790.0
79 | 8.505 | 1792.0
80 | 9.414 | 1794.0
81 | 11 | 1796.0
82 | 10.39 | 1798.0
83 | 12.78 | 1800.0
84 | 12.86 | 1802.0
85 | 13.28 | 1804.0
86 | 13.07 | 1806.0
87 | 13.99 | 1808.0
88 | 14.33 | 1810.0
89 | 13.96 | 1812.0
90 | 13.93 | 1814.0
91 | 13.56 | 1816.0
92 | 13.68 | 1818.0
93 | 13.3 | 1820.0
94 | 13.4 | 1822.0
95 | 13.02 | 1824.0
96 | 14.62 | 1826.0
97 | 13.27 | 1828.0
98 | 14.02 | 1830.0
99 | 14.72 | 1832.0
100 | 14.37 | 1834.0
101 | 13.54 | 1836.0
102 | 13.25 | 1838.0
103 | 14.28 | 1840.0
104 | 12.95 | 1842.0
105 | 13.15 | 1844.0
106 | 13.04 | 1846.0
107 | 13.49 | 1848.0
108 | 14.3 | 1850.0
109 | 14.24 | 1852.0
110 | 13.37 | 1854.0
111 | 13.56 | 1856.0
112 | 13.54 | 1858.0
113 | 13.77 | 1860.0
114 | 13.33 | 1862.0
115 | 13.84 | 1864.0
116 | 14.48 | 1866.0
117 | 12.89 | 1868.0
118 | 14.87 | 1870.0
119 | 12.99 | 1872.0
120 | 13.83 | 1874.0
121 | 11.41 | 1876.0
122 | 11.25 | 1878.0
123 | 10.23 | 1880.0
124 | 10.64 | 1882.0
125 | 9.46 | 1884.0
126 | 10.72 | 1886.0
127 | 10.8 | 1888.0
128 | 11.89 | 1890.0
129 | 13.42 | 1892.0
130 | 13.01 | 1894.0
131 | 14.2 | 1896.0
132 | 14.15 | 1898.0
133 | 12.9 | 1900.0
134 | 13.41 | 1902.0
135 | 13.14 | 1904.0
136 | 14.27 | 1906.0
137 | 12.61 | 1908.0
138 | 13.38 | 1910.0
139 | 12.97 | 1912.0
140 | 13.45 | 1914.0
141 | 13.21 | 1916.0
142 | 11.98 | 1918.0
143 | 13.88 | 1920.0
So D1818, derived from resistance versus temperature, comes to 13.7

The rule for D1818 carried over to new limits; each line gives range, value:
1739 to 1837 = 13.6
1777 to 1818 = 12.3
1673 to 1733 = 14.6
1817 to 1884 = 13.3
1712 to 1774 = 14.7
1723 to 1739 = 14.5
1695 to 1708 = 15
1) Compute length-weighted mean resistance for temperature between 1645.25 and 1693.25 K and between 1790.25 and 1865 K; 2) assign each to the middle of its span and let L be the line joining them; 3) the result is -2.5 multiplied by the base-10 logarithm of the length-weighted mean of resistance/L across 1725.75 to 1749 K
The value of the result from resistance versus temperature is -0.10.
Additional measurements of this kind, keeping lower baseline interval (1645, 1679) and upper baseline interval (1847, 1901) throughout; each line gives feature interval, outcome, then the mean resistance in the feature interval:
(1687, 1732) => -0.054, 14.7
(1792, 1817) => 0.065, 12.5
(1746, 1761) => -0.121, 15.3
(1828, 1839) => -0.063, 13.9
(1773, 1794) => 0.139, 11.9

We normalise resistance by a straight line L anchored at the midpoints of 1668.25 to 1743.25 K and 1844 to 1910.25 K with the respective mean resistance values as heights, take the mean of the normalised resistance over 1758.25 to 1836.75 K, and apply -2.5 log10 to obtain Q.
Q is 0.05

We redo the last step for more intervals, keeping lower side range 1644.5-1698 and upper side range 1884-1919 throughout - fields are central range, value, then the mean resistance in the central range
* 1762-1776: -0.010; 13.9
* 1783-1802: 0.247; 10.8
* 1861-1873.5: -0.055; 13.7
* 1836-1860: -0.031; 13.6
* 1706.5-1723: -0.022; 14.4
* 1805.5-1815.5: -0.034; 13.9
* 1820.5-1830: -0.021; 13.6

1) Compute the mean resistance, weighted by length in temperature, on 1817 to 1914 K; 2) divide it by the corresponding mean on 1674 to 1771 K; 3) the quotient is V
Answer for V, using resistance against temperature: 0.9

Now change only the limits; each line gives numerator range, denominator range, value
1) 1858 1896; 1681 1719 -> 0.85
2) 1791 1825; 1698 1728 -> 0.87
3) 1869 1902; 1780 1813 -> 1.02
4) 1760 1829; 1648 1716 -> 0.89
